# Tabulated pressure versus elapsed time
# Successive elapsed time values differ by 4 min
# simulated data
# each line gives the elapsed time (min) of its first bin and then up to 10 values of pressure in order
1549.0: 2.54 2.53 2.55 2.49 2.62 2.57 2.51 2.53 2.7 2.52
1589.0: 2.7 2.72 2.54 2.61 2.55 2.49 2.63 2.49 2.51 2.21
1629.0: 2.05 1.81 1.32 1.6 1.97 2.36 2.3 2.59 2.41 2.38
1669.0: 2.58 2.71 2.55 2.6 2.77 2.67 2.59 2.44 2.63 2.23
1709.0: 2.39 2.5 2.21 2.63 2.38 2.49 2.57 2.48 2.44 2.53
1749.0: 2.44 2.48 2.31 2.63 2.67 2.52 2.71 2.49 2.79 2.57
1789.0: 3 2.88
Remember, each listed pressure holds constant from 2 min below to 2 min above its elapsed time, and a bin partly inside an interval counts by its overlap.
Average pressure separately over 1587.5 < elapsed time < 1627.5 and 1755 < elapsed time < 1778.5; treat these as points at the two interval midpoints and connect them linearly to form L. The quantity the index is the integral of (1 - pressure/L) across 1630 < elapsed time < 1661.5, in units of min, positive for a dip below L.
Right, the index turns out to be 6.4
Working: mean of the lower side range 2.54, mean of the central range 2.03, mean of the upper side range 2.56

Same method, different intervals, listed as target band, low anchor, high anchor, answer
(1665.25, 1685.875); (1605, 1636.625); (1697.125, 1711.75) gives -2.08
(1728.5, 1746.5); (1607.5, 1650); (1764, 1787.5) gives -0.03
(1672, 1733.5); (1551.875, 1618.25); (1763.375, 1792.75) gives 2.95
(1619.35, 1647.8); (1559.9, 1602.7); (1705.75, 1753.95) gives 6.89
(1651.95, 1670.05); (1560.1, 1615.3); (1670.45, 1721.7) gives 0.67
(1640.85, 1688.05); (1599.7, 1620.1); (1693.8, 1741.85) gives 1.14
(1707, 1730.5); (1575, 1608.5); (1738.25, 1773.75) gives 0.97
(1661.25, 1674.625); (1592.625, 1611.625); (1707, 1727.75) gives -0.25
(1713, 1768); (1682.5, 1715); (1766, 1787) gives 2.01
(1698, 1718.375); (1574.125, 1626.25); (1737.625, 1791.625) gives 1.39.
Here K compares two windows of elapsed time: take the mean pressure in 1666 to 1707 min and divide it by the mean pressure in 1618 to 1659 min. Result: 1.24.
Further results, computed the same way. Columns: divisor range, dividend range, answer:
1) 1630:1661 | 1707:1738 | 1.21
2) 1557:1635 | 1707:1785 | 1.01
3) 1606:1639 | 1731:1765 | 1.13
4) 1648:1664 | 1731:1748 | 1.04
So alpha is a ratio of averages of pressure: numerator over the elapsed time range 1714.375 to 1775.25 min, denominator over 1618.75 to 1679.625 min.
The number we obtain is 1.12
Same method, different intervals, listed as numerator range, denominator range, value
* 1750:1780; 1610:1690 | 1.10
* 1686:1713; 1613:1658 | 1.18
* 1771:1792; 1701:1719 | 1.15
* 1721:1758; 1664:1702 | 0.95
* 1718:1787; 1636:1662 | 1.21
